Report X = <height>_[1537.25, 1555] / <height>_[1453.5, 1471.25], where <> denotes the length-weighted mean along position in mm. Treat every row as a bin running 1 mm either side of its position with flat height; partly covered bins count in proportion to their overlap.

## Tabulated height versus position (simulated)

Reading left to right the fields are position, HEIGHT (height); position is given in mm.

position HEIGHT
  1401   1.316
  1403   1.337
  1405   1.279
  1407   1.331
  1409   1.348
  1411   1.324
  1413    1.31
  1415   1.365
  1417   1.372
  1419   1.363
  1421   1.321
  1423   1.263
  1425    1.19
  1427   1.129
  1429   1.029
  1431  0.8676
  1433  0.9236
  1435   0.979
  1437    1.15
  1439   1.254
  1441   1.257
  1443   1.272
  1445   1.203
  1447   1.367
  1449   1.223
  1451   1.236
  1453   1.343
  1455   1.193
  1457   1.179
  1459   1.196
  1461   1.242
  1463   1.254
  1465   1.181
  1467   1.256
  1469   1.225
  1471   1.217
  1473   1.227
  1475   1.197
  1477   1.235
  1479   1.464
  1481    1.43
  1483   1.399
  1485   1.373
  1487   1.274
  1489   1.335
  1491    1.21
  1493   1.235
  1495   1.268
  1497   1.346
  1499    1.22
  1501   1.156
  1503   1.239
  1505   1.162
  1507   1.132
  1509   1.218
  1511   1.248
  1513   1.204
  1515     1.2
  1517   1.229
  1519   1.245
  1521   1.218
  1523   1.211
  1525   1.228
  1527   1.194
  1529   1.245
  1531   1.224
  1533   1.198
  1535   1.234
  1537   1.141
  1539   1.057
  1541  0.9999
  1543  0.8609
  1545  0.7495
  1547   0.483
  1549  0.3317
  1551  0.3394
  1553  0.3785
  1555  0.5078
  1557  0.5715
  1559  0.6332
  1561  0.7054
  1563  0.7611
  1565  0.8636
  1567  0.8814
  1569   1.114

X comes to 0.5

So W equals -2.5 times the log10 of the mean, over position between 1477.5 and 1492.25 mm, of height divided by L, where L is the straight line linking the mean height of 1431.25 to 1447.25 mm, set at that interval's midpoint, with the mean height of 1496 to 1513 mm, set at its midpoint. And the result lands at -0.131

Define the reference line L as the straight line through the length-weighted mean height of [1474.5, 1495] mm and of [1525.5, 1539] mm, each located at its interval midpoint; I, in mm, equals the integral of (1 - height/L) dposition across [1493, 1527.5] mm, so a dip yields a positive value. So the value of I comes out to 0.9 mm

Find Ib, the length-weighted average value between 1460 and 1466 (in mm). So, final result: 1.23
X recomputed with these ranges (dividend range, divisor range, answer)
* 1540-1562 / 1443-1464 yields 0.48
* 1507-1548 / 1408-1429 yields 0.87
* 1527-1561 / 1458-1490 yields 0.64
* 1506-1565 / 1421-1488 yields 0.78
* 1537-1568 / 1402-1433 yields 0.55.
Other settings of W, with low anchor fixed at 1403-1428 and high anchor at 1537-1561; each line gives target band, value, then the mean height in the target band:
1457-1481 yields -0.201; 1.25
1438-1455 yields -0.104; 1.26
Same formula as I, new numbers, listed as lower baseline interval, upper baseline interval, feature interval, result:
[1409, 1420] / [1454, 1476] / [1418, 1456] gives 2.9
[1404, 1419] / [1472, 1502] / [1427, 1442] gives 2.9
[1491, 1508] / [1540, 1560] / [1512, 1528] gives -4.3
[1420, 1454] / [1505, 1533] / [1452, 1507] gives -2.9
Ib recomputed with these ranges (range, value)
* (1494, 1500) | 1.28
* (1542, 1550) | 0.606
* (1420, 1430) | 1.19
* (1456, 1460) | 1.19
